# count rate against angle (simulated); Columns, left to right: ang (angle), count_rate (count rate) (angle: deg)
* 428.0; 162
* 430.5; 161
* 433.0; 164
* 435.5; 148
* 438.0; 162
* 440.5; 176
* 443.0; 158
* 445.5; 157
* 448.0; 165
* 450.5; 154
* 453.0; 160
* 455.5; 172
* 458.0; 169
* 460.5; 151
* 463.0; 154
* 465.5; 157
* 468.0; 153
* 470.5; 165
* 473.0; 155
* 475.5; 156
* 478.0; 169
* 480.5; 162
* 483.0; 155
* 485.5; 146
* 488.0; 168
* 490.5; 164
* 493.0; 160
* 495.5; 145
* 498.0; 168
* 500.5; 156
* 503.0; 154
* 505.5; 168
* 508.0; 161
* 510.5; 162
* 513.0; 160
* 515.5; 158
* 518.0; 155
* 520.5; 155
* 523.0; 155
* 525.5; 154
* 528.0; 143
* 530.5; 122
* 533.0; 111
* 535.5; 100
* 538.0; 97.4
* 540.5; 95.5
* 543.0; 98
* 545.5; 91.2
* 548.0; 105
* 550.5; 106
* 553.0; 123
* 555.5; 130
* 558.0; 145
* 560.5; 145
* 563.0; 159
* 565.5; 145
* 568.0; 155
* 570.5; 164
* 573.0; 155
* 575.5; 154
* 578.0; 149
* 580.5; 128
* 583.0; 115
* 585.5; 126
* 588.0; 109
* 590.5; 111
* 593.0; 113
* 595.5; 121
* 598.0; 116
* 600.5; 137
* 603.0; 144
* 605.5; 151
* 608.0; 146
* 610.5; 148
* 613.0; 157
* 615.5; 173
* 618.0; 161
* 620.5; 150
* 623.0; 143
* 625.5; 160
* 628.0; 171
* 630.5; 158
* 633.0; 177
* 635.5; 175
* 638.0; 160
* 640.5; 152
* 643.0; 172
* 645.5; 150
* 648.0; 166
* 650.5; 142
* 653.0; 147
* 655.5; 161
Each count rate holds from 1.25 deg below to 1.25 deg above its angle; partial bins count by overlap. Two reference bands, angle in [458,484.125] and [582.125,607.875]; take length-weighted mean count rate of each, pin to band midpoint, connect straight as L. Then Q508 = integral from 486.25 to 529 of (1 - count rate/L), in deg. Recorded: -2.7 deg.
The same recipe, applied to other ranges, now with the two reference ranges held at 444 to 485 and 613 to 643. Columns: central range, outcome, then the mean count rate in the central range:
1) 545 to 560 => 3.9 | 119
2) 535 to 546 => 4.4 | 96.5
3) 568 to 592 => 3.8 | 135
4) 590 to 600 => 2.7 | 117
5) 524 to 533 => 1.4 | 136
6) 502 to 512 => -0.1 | 161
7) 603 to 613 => 0.8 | 149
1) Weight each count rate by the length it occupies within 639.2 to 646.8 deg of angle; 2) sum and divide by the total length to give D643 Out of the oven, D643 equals 158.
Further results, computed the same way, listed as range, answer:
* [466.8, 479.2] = 160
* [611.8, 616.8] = 165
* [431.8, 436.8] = 156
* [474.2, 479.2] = 162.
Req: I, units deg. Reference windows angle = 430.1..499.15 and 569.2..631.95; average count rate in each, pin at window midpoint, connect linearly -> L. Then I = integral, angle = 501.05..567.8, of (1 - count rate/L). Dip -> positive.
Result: 7.1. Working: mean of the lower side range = 160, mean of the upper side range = 143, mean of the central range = 135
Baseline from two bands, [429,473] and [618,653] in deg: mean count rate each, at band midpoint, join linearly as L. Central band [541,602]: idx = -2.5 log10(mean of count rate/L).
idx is 0.23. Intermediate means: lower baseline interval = 160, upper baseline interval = 159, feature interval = 129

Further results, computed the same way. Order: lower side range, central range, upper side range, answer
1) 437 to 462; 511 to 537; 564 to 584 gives 0.08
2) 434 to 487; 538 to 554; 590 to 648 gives 0.45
